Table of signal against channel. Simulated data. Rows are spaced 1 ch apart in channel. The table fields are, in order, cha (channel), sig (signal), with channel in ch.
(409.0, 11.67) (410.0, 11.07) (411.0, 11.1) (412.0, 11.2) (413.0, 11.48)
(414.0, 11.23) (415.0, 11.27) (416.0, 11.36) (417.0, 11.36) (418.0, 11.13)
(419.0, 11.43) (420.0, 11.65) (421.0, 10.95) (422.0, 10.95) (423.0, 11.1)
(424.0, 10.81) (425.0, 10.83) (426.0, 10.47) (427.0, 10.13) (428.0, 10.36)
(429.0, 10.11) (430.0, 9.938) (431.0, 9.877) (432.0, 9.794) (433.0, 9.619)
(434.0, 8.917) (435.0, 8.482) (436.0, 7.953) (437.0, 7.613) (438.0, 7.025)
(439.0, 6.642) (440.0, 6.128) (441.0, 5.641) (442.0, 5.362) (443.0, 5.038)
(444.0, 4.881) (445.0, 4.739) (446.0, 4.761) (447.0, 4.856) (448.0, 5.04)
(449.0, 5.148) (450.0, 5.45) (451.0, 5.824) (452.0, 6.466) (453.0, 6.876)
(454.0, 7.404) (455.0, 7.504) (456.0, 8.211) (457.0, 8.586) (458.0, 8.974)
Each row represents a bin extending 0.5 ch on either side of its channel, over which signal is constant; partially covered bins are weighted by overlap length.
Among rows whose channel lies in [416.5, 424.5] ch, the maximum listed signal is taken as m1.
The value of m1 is 11.65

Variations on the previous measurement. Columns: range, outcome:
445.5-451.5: 5.824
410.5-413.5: 11.48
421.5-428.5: 11.1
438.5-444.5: 6.642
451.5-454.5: 7.404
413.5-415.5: 11.27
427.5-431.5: 10.36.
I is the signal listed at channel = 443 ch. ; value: 5.038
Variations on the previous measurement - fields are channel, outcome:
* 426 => 10.47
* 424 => 10.81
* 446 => 4.761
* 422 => 10.95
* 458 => 8.974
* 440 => 6.128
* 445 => 4.739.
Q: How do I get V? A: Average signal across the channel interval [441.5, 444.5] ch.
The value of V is 5.09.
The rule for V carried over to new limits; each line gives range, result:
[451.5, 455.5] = 7.06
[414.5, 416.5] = 11.3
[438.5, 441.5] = 6.14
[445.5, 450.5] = 5.05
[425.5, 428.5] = 10.3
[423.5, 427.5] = 10.6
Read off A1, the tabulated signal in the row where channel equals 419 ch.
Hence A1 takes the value 11.43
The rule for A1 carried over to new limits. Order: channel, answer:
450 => 5.45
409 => 11.67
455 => 7.504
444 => 4.881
